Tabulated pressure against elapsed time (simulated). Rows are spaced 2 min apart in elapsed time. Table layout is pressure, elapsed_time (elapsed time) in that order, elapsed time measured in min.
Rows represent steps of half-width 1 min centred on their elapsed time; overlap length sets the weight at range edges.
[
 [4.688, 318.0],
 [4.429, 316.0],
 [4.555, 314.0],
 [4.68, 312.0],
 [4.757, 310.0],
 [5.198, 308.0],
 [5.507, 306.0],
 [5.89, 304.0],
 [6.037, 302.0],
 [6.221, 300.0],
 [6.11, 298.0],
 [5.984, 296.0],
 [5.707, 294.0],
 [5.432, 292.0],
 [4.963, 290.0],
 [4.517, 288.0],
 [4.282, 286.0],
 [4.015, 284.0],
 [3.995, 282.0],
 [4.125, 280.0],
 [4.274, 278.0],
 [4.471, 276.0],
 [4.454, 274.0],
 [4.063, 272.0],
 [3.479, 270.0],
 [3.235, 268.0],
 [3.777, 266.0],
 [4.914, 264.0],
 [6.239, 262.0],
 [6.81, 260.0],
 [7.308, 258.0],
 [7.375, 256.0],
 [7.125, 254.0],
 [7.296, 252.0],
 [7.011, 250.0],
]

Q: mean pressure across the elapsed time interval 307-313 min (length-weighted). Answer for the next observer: 4.88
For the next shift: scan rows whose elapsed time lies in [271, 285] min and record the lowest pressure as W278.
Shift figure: 3.995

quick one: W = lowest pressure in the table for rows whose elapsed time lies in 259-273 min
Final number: 3.235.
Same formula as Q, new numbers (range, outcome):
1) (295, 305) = 6.05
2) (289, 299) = 5.64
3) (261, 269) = 4.54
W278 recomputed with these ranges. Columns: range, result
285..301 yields 4.282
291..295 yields 5.432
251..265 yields 4.914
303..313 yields 4.68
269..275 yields 3.479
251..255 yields 7.125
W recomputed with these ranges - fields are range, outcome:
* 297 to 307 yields 5.507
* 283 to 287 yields 4.015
